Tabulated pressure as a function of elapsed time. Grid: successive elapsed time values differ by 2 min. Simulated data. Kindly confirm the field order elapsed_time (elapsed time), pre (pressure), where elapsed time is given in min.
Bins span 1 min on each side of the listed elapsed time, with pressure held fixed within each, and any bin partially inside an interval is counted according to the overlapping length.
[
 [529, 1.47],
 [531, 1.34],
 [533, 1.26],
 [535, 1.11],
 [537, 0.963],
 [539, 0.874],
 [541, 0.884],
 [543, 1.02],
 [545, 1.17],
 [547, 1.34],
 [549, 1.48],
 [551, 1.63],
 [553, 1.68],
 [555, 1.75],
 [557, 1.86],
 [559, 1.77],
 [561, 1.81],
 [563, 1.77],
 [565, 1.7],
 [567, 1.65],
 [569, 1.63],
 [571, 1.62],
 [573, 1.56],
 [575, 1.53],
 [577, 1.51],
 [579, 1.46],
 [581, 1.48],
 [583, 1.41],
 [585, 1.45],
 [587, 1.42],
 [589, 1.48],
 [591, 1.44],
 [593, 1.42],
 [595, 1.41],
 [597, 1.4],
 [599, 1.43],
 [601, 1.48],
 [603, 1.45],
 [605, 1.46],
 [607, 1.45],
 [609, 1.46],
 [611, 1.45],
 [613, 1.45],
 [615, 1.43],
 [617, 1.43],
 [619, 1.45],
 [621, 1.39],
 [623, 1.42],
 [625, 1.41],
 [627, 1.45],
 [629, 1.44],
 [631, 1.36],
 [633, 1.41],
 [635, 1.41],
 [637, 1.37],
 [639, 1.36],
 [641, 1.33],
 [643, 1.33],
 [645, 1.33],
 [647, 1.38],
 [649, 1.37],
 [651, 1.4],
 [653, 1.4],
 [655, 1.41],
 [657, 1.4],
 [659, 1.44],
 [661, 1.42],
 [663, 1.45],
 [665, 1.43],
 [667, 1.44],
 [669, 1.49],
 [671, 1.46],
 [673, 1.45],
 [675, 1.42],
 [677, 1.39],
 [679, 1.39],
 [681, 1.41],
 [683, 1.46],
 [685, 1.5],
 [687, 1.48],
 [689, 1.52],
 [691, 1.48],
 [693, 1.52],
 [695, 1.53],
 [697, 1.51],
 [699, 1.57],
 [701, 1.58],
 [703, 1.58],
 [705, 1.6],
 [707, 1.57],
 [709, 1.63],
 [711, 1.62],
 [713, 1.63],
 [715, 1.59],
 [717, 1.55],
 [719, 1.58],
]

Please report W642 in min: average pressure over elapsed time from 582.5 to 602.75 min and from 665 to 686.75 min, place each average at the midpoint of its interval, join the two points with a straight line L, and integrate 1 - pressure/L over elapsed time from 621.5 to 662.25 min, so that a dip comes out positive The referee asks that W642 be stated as 1.32 min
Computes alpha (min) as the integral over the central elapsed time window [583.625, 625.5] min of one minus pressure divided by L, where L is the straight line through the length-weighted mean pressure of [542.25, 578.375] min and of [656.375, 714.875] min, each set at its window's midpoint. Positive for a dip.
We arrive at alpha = 3.1 min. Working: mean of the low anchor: 1.58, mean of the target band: 1.44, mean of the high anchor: 1.5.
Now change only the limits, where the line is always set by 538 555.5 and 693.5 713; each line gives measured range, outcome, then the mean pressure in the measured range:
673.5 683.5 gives 0.79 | 1.41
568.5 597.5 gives -2.45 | 1.48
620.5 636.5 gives 0.39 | 1.41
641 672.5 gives 1.85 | 1.41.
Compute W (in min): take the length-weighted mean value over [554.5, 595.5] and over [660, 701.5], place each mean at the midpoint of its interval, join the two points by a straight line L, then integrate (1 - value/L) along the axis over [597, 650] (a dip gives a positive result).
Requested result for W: 4.1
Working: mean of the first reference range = 1.58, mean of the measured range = 1.41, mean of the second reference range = 1.47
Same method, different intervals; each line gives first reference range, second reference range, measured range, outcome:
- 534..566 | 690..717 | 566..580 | -1.1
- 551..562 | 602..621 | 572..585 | 1.2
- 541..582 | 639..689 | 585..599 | 0.8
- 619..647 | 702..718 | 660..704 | 1.3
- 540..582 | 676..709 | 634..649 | 1.6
